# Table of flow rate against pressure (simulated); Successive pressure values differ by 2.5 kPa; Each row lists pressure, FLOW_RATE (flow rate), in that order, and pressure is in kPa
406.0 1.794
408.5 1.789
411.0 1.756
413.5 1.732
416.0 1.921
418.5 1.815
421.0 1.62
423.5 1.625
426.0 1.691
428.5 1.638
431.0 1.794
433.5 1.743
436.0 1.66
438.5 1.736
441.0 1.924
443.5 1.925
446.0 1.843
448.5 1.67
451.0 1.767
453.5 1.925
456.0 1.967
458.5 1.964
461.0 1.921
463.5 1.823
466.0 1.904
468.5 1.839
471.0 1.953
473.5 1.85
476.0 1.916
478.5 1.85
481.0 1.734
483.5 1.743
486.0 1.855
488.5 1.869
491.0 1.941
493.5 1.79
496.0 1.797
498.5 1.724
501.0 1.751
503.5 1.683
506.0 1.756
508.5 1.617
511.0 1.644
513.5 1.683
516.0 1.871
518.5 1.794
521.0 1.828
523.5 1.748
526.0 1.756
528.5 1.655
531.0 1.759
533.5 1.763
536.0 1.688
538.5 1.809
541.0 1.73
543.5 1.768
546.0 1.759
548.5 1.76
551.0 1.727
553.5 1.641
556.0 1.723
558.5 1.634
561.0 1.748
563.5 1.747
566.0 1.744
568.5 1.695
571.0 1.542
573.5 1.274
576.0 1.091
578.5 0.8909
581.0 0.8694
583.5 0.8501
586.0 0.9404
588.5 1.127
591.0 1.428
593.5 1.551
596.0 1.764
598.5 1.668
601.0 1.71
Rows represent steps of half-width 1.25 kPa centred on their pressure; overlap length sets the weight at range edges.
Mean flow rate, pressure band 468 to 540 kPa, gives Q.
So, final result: 1.78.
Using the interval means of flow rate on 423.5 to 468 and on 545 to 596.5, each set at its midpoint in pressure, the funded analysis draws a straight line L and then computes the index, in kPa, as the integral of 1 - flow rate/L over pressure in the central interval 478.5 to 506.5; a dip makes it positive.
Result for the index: -1.90 kPa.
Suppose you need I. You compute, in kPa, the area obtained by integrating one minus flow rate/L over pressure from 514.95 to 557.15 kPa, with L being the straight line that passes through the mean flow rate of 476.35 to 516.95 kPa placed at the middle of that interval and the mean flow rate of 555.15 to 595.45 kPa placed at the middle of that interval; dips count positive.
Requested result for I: -4.9 kPa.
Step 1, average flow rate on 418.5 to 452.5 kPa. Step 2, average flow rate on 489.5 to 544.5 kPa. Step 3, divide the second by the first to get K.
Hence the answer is 1.00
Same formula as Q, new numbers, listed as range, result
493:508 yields 1.74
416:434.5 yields 1.72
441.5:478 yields 1.88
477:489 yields 1.81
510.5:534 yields 1.75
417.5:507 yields 1.81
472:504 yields 1.81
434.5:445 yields 1.81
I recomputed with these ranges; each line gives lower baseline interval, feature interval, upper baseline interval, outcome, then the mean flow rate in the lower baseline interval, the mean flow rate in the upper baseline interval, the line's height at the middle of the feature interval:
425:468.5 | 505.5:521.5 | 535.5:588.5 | -1.0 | 1.82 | 1.49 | 1.63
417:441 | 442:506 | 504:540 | -4.1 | 1.72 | 1.74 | 1.73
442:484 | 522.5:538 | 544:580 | -0.6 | 1.86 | 1.57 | 1.66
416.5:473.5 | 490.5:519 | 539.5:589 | -1.9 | 1.81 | 1.47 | 1.64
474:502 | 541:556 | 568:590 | -4.1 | 1.82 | 1.13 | 1.36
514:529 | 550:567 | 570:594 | -4.0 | 1.78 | 1.14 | 1.39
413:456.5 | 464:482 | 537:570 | -1.1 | 1.78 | 1.73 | 1.76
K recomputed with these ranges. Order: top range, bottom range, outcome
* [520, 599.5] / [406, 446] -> 0.88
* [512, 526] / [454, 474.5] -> 0.93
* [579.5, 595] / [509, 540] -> 0.65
